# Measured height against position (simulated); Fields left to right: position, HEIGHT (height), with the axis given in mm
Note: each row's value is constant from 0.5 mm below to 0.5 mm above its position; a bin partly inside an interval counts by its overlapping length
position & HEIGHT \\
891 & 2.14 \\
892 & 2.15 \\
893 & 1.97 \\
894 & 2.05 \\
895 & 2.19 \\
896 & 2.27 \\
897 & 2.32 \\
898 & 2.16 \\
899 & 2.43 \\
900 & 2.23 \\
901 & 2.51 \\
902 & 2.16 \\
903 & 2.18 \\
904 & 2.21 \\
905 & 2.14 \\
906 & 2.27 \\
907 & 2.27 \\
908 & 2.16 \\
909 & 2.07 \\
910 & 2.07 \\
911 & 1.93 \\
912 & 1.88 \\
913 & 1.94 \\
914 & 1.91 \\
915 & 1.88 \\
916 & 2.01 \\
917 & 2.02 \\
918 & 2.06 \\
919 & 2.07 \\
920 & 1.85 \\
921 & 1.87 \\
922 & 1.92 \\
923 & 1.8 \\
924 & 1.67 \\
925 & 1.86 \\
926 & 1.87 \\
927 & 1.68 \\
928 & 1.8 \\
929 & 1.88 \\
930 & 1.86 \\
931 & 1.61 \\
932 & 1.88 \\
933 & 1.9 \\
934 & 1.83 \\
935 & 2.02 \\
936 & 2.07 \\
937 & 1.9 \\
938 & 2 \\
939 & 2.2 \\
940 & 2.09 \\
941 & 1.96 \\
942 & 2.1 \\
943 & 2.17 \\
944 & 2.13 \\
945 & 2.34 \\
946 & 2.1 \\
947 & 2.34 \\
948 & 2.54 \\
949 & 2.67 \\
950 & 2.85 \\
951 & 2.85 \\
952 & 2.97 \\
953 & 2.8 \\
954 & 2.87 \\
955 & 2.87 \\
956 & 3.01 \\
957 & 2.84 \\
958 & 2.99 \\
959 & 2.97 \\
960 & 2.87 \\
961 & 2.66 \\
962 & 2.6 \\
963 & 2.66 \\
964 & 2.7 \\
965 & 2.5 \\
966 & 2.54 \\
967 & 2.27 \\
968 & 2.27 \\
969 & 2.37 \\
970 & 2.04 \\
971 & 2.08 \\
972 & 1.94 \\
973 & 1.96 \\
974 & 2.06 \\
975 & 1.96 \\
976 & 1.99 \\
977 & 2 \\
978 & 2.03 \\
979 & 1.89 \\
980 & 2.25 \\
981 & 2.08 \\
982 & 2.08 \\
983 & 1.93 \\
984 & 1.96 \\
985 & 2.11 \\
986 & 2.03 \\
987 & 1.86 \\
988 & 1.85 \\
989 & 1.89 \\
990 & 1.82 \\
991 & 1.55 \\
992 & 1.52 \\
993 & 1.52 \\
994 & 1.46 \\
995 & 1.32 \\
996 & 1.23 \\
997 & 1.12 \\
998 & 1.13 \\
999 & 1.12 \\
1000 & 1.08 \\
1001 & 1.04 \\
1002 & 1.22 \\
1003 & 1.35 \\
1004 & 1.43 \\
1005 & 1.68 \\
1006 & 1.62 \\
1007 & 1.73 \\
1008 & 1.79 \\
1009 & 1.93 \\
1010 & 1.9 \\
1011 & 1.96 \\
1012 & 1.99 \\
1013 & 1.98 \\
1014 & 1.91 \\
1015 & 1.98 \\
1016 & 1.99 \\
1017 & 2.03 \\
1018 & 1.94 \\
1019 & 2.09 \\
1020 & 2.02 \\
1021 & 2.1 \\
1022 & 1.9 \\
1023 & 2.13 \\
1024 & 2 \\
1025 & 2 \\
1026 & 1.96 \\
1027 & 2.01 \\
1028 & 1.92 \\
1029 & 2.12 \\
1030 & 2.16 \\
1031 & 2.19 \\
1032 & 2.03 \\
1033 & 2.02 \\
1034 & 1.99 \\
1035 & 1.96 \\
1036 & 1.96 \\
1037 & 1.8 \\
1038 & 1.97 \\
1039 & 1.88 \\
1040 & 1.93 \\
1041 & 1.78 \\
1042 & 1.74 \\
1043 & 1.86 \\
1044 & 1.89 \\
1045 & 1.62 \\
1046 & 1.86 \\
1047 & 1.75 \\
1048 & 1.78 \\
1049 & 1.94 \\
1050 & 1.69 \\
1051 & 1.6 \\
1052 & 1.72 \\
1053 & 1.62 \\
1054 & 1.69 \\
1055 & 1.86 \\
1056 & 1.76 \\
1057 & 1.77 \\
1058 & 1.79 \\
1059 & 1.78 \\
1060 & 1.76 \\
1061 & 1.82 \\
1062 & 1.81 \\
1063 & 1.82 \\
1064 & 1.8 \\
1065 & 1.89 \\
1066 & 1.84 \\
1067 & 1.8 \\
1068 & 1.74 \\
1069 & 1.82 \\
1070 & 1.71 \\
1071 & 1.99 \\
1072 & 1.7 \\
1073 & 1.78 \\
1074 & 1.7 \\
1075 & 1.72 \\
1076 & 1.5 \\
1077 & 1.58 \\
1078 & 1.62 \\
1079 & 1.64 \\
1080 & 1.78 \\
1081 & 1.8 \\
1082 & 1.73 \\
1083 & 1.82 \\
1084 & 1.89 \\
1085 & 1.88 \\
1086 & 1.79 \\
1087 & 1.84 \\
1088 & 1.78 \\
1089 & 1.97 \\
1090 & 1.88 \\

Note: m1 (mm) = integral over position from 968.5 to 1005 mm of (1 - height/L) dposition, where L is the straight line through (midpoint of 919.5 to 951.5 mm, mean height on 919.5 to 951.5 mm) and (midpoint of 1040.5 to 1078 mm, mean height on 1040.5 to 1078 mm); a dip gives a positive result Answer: 3.89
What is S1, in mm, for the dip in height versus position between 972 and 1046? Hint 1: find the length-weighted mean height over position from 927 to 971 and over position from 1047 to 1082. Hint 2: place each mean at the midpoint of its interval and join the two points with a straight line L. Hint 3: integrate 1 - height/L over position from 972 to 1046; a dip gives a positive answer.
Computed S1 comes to 7.6 mm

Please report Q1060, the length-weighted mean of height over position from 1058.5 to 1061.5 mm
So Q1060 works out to 1.79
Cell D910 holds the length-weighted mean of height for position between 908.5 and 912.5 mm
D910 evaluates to 1.99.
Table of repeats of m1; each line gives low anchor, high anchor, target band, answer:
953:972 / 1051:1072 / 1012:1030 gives 0.9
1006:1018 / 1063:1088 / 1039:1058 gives 0.6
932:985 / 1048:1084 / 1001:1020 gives 2.3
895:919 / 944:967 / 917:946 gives 5.6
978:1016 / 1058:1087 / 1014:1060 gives -4.5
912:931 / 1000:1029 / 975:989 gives -1.1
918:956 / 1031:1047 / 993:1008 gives 4.8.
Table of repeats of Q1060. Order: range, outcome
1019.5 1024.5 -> 2.03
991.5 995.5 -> 1.46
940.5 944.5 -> 2.09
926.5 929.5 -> 1.79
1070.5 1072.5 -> 1.84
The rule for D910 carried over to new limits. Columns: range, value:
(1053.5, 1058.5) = 1.77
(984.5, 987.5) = 2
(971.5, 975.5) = 1.98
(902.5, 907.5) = 2.21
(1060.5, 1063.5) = 1.82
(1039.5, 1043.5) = 1.83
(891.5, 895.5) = 2.09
